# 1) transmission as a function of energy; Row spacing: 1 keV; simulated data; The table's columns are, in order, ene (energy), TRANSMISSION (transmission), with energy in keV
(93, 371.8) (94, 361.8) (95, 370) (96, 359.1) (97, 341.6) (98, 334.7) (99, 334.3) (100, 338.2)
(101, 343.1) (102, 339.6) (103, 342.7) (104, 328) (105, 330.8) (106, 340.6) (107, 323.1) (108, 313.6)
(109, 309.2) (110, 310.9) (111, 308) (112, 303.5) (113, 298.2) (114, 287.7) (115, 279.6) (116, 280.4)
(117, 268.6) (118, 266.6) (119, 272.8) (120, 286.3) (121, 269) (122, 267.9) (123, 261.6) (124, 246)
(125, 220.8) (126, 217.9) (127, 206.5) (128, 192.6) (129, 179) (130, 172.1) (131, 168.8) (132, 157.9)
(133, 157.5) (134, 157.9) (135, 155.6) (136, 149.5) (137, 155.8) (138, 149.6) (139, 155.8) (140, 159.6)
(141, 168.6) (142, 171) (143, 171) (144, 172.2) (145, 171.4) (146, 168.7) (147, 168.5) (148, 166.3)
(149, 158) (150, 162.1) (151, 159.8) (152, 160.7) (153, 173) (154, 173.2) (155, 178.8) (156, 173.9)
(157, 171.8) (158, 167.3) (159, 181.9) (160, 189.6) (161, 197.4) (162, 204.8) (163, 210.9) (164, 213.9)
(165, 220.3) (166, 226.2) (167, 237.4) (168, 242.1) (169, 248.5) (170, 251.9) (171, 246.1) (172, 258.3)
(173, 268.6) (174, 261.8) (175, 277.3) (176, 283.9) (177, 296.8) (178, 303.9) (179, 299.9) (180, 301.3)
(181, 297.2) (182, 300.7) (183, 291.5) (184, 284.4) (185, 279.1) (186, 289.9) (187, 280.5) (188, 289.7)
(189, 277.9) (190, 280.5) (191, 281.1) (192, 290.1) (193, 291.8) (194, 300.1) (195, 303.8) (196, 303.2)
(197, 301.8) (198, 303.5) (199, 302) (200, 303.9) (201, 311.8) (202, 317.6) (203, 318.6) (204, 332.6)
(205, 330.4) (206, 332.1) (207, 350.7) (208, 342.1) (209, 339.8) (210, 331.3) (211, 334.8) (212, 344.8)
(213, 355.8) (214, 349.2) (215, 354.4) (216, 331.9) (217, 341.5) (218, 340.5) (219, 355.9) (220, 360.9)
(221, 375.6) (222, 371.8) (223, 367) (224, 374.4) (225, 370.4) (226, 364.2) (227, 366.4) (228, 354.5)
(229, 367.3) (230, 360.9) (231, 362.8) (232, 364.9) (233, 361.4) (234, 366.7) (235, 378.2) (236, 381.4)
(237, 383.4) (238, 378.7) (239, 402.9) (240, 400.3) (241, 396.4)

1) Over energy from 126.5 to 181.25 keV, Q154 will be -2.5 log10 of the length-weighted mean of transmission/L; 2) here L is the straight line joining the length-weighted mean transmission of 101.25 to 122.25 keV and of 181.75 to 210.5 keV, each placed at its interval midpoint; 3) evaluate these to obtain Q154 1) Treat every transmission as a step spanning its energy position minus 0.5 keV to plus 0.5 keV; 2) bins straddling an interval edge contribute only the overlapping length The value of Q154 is 0.45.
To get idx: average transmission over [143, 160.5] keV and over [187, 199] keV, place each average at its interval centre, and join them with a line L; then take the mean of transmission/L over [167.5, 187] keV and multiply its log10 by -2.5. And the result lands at -0.13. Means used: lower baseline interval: 170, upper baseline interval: 293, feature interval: 278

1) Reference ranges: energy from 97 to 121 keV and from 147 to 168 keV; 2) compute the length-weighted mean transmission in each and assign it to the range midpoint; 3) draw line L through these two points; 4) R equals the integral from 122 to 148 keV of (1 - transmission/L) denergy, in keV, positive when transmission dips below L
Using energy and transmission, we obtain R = 6.9 keV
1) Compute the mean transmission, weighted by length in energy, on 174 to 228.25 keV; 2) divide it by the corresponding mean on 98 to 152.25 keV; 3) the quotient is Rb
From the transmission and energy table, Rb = 1.4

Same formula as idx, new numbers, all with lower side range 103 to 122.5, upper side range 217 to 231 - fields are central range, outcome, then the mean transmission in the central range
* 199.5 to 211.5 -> 0.075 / 329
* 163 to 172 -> 0.366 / 236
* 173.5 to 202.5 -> 0.167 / 293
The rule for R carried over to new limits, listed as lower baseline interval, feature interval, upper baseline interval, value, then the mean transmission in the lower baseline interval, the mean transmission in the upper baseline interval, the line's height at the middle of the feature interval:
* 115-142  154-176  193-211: 3.6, 206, 319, 262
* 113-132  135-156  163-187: 7.3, 241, 268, 253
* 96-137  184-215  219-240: 2.8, 266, 371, 343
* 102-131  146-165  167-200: 6.8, 274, 284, 279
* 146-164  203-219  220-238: -0.9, 177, 369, 322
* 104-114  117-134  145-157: 2.5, 315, 168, 257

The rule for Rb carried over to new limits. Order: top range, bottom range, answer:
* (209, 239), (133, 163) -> 2.13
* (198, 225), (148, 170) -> 1.76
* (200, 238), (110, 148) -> 1.66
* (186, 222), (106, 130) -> 1.20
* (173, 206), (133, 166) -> 1.71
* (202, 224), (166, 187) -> 1.26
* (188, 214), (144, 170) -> 1.66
